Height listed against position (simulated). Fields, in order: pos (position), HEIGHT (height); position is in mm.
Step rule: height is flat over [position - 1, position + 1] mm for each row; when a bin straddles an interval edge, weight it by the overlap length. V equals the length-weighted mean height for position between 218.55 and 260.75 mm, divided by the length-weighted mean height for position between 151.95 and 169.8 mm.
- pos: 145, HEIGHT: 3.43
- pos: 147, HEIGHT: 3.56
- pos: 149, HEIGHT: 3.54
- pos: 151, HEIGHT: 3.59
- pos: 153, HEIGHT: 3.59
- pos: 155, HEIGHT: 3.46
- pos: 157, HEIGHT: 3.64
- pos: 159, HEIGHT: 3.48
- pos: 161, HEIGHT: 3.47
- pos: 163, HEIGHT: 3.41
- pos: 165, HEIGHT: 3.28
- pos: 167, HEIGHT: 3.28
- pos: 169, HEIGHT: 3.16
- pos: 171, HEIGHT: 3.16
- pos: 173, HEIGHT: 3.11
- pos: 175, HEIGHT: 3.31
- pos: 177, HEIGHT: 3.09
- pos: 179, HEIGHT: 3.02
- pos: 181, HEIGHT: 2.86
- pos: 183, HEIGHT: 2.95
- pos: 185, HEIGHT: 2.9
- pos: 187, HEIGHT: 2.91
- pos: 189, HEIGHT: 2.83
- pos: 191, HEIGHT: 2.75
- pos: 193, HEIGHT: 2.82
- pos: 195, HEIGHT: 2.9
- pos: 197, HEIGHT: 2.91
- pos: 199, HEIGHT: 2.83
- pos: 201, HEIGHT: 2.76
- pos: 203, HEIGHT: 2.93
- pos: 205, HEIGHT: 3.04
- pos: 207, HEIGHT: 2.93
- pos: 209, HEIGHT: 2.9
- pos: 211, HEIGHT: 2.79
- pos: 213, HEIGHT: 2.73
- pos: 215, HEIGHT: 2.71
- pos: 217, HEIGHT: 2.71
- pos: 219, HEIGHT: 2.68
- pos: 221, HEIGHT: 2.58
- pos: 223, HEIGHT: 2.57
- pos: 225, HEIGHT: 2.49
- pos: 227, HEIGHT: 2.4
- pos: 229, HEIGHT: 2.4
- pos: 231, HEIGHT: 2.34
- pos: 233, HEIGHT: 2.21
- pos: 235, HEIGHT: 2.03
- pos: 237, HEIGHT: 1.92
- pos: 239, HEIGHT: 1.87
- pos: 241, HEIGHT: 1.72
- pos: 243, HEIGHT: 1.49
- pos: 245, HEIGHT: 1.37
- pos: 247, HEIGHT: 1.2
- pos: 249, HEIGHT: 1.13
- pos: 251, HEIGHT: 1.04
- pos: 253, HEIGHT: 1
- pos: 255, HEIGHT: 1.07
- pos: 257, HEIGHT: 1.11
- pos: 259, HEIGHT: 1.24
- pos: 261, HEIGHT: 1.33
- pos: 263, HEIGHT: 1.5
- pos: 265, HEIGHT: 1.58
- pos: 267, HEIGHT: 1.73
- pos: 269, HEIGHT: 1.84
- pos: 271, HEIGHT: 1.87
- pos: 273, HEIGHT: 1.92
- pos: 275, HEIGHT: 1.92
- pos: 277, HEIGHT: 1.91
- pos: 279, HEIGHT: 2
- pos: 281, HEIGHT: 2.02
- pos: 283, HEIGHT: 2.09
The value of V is 0.52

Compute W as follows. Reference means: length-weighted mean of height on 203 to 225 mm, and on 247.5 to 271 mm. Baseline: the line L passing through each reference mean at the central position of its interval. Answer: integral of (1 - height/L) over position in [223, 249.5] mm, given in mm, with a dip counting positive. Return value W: 2.1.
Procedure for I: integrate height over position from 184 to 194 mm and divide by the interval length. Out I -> 2.84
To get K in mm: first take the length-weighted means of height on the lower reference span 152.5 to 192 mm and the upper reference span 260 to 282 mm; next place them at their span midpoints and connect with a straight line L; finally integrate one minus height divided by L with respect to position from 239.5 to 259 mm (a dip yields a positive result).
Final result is 7.9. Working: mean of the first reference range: 3.18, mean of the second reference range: 1.78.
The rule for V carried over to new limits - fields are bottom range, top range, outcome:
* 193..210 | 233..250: 0.56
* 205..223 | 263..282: 0.67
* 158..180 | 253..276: 0.47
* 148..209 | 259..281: 0.56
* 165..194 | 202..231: 0.89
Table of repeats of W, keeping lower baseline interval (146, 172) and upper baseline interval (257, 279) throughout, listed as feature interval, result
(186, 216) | -1.11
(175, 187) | 0.35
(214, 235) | -0.96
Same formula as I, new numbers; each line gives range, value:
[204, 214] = 2.88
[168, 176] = 3.19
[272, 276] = 1.92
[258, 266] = 1.41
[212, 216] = 2.72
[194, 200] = 2.88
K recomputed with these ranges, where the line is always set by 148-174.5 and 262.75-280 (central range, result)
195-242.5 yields 0.9 mm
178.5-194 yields 0.8 mm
